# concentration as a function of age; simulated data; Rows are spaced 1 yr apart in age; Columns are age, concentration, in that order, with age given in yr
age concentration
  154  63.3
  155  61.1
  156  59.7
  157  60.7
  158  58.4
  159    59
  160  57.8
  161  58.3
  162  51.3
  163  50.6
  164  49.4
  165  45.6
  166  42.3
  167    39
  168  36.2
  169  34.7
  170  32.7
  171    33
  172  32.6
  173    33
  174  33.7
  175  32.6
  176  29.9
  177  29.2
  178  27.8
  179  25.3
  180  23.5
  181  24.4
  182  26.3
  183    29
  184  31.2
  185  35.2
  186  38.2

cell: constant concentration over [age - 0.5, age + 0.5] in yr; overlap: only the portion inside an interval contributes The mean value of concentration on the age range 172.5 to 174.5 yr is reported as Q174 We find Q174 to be 33.4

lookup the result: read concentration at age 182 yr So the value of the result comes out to 26.3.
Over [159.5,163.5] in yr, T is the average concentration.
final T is 54.5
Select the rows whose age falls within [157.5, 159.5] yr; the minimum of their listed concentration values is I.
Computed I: 58.4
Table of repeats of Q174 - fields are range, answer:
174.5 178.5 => 29.9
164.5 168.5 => 40.8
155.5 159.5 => 59.5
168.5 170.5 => 33.7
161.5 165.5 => 49.2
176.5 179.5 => 27.4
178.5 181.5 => 24.4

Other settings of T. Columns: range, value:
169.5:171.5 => 32.9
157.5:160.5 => 58.4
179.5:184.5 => 26.9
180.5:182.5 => 25.4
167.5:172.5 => 33.8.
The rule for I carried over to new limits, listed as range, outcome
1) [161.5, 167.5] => 39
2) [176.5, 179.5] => 25.3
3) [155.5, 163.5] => 50.6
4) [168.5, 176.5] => 29.9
